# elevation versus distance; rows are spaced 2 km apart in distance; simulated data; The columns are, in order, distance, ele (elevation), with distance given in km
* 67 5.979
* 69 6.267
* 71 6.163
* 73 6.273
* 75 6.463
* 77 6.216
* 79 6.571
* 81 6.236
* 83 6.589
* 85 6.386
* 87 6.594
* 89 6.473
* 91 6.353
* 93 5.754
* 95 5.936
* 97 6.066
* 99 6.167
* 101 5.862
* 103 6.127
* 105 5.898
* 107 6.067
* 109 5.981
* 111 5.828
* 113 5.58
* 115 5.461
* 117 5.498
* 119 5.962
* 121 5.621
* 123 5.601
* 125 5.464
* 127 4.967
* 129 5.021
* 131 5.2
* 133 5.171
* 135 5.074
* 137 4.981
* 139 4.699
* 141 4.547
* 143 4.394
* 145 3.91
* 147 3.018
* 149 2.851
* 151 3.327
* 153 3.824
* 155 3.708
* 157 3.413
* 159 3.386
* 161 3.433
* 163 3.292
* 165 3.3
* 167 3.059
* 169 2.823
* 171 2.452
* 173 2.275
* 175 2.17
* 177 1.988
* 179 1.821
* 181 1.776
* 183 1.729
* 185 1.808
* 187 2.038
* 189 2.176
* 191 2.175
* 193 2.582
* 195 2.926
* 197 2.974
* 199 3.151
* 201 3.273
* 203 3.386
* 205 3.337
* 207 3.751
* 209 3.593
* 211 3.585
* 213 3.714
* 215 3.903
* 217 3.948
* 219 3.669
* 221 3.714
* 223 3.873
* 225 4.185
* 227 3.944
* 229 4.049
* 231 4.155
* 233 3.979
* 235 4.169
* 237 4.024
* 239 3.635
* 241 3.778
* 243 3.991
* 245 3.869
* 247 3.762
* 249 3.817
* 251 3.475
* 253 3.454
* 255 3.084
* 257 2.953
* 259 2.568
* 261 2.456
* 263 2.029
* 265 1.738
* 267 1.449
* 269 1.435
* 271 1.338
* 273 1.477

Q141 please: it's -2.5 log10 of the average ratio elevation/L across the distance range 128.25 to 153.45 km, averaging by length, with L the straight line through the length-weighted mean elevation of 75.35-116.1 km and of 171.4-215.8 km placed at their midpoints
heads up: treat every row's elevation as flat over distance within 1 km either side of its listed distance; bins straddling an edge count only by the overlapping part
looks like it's 0.06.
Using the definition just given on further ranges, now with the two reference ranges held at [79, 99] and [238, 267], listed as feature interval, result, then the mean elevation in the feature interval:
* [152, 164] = 0.373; 3.51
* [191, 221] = 0.181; 3.38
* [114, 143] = 0.064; 5.2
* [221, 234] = -0.114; 4.01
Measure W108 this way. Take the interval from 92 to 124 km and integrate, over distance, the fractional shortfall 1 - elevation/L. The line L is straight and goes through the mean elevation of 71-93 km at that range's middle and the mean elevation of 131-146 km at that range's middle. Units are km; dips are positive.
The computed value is -1.3 km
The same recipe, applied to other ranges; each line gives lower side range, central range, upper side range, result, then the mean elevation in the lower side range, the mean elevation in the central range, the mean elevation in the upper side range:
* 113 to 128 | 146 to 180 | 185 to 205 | 8.6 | 5.52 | 2.95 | 2.73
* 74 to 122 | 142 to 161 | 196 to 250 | 5.8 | 6.07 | 3.53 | 3.75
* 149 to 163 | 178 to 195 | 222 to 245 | 7.4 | 3.45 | 2.07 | 3.98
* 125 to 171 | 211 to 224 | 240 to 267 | -1.5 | 3.97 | 3.79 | 3.09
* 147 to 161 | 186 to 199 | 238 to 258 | 3.5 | 3.39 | 2.53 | 3.58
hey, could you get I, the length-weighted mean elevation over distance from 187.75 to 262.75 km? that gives 3.47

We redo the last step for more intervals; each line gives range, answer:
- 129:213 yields 3.26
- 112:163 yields 4.54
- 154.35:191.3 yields 2.57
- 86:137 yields 5.73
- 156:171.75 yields 3.16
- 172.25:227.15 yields 2.97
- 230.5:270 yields 3.18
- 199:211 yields 3.45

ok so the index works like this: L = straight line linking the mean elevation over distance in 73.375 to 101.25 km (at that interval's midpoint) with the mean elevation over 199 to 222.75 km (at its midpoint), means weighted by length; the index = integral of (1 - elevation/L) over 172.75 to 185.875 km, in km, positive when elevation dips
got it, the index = 7.3 km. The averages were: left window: 6.27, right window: 3.61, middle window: 1.92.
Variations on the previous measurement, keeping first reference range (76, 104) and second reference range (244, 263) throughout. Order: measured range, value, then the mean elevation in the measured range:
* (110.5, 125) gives 0.23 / 5.63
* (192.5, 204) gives 3.15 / 3.07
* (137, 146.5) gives 1.63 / 4.38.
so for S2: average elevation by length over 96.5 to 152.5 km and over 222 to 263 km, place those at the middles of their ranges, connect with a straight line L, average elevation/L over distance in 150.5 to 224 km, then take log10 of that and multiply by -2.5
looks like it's 0.39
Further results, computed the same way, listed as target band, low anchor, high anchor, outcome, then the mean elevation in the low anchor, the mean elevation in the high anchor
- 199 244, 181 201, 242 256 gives -0.24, 2.41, 3.64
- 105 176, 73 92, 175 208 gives 0.02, 6.42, 2.54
